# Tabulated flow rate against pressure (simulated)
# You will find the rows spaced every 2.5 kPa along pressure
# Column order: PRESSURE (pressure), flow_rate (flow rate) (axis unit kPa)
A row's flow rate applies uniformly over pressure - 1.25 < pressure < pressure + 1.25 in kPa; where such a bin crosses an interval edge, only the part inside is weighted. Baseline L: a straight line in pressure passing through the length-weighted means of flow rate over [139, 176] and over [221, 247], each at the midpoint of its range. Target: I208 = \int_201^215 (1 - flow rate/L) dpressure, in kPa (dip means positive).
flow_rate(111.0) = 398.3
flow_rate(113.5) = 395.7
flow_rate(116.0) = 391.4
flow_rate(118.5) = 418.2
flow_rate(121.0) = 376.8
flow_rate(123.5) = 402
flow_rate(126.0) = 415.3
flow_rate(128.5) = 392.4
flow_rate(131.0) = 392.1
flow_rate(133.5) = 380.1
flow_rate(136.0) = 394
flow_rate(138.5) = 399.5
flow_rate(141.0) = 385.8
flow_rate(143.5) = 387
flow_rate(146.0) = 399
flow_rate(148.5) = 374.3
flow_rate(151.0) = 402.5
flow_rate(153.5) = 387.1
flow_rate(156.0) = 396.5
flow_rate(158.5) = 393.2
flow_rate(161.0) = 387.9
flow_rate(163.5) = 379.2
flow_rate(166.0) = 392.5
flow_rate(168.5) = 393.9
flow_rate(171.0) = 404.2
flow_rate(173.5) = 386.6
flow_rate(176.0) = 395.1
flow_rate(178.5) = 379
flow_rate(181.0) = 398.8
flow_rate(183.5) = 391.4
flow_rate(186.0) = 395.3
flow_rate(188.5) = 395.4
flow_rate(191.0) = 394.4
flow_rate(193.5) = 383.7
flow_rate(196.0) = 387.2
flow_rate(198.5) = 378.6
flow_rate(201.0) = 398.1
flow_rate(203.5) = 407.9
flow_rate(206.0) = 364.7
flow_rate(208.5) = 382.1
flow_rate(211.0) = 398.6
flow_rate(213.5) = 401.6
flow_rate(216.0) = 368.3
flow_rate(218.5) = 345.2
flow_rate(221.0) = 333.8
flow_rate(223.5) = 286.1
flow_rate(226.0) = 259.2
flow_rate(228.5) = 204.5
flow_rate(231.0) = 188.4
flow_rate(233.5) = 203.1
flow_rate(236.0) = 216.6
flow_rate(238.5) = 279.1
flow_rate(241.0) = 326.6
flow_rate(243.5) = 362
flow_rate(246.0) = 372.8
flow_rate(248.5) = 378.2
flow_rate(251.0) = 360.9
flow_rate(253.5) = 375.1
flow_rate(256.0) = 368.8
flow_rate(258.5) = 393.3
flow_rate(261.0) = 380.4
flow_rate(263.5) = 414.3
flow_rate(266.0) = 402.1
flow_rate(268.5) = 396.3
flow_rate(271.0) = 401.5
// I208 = -3.5 kPa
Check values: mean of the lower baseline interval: 391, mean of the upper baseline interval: 272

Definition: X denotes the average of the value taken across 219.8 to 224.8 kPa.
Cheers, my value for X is 309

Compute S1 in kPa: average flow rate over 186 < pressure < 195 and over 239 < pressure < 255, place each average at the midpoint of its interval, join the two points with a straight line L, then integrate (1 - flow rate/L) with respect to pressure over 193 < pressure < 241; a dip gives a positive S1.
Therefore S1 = 6.7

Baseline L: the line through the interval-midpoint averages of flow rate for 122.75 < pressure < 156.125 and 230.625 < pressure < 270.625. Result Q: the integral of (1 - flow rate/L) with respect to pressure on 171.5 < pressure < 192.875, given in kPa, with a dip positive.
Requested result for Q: -1.0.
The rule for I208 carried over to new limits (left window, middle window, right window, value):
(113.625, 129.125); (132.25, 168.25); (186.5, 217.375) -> 0.5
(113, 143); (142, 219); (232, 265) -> -3.8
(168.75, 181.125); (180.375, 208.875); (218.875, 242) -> -3.8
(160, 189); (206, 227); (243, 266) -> 2.0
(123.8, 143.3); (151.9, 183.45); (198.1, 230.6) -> -1.6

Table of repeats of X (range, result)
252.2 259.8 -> 379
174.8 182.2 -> 391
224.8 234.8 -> 214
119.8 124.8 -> 390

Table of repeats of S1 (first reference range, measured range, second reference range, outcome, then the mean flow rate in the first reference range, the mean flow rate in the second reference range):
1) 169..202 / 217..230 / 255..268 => 3.5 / 391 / 392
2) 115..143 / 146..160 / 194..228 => -0.2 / 395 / 359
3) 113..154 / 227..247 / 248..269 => 6.2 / 394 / 385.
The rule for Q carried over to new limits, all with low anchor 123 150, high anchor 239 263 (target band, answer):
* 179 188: -0.3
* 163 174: -0.2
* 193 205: -0.4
